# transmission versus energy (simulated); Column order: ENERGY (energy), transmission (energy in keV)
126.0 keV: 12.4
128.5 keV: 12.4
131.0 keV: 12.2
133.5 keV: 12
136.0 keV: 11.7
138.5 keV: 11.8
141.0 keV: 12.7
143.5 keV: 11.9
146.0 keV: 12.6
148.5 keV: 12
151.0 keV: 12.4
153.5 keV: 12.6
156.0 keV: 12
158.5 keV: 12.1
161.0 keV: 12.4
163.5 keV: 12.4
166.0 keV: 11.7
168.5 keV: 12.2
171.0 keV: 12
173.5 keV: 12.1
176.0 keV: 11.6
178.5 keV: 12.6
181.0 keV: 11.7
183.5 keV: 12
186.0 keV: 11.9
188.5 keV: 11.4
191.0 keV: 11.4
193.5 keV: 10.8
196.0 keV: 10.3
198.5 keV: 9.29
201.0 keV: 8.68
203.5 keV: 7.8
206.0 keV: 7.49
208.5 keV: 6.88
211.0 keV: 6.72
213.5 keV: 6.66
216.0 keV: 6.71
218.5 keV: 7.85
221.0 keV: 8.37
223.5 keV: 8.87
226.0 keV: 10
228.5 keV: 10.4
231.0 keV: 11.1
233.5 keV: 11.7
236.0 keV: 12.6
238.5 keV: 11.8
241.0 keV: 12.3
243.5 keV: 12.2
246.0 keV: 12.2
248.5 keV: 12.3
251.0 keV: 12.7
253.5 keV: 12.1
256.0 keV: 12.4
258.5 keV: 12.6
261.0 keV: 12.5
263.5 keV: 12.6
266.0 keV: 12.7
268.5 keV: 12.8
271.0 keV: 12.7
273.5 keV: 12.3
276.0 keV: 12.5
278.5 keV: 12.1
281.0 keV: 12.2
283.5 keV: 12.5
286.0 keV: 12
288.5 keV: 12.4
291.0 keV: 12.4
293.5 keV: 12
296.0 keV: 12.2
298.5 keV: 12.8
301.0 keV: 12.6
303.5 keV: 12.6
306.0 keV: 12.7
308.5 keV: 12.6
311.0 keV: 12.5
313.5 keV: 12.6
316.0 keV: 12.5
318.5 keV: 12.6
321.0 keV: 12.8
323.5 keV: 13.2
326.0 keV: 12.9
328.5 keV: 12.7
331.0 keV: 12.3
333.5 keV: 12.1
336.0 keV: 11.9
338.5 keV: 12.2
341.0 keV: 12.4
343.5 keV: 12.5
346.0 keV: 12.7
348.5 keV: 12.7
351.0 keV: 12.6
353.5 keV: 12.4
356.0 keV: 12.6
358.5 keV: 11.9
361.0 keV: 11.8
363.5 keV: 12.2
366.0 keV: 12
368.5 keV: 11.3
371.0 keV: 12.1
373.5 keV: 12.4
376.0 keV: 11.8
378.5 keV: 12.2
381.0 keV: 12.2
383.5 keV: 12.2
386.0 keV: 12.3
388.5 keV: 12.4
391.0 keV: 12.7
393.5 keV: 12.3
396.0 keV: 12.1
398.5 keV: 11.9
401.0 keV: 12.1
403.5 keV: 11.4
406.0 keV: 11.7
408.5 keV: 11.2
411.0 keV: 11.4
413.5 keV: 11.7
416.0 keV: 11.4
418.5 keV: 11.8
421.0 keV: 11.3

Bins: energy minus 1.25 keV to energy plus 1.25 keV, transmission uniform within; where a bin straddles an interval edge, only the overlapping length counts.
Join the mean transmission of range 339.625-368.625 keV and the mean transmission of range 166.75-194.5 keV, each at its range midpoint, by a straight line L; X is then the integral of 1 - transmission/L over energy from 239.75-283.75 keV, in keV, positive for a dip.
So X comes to -1.4 keV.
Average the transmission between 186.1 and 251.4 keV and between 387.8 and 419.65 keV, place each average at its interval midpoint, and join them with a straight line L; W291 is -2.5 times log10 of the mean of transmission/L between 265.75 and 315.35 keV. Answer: -0.17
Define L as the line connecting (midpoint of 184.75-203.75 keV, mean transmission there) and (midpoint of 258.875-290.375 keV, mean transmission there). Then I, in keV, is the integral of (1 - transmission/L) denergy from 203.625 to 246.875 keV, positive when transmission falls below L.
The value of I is 6.3 keV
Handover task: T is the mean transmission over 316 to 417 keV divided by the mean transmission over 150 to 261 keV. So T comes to 1.1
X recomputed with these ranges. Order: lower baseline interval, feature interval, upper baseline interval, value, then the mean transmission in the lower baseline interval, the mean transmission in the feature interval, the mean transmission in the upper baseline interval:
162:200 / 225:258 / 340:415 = -0.4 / 11.5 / 11.9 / 12.1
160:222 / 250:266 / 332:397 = -2.3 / 10.1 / 12.5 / 12.2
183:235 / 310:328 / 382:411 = -3.0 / 9.33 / 12.7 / 12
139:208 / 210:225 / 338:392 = 5.2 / 11.4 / 7.58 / 12.3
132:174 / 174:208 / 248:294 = 4.9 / 12.2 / 10.5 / 12.4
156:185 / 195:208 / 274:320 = 3.8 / 12.1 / 8.58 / 12.4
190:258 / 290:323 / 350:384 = -3.8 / 10.1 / 12.5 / 12.1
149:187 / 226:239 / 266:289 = 1.0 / 12.1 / 11.4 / 12.4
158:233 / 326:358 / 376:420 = -2.8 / 10.2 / 12.4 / 11.9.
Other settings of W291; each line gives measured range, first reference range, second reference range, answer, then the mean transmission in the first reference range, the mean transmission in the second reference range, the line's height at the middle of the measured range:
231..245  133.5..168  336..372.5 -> 0.01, 12.2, 12.2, 12.2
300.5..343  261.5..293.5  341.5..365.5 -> -0.01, 12.4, 12.4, 12.4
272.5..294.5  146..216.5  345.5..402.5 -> -0.07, 10.7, 12.2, 11.5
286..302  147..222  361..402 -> -0.09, 10.5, 12.1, 11.4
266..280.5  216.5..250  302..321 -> -0.07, 10.8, 12.6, 11.7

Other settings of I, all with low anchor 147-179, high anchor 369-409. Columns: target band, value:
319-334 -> -0.7 keV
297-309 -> -0.6 keV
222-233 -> 1.8 keV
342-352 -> -0.4 keV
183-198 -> 1.2 keV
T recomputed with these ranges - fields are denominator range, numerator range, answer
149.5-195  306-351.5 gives 1.05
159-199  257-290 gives 1.07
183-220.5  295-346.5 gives 1.40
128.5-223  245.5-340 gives 1.16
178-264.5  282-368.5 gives 1.18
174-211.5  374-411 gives 1.18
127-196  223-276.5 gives 1.00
